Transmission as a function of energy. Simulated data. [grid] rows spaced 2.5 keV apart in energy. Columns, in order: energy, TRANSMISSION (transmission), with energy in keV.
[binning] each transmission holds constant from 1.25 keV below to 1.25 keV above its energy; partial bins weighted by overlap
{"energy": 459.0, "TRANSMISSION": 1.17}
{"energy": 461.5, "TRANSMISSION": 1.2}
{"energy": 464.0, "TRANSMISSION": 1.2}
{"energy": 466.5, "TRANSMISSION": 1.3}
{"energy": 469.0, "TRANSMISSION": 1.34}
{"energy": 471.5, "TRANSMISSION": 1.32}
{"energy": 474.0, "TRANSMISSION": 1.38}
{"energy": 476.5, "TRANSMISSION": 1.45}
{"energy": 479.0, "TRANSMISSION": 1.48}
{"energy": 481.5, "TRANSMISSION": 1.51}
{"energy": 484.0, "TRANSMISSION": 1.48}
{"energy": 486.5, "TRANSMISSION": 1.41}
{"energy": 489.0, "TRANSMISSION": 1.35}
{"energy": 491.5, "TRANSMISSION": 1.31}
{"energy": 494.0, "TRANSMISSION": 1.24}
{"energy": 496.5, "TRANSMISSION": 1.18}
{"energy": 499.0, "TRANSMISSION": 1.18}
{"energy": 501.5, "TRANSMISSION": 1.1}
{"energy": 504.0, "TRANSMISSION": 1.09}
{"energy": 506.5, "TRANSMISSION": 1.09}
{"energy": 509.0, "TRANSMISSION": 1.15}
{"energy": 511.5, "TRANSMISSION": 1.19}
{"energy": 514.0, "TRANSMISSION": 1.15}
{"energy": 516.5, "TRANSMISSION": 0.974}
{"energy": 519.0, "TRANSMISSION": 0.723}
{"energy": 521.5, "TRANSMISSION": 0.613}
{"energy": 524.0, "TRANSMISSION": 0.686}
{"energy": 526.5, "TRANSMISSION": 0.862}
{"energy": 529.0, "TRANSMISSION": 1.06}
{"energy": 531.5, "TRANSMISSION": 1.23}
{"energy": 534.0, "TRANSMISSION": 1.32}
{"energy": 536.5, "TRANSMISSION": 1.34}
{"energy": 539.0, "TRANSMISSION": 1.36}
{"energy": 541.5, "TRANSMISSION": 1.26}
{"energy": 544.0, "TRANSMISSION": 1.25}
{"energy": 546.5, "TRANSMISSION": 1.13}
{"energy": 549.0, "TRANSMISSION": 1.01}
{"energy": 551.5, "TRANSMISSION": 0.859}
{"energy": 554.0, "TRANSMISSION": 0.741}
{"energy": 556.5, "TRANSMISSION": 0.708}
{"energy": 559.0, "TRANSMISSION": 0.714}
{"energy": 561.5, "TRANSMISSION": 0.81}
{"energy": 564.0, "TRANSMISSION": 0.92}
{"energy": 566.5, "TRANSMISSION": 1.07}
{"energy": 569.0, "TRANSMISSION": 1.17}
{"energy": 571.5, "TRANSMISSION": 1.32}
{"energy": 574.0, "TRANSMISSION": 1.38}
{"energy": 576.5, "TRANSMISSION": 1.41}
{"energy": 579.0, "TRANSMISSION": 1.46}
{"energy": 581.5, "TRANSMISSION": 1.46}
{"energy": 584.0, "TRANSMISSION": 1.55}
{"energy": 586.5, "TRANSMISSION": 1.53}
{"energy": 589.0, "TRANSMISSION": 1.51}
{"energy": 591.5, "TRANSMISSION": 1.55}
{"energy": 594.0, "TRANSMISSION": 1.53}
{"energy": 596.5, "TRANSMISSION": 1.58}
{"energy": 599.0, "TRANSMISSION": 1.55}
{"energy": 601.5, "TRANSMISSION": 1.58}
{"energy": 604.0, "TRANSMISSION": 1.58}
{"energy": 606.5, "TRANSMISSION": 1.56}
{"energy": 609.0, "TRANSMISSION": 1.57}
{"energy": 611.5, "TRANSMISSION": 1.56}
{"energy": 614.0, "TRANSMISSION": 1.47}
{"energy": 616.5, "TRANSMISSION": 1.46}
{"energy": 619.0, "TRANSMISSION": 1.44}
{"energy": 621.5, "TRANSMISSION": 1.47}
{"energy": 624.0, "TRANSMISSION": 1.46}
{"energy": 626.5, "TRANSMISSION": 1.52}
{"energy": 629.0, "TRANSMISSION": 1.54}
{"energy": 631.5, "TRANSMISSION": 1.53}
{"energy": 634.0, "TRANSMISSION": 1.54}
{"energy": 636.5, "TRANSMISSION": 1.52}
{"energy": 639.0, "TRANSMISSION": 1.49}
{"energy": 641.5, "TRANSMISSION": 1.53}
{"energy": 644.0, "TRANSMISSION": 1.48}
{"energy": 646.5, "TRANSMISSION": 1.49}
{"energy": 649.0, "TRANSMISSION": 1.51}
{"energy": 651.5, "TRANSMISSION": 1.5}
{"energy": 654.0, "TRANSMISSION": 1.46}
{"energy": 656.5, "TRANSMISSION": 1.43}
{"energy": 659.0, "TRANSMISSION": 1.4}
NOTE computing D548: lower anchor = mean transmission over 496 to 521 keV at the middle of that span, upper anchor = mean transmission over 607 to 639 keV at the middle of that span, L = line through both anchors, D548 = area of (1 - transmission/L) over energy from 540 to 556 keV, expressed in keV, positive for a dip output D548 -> 2.4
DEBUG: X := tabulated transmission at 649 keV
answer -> 1.51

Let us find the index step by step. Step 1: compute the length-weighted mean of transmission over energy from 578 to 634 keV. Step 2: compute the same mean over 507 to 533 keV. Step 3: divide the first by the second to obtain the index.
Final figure 1.57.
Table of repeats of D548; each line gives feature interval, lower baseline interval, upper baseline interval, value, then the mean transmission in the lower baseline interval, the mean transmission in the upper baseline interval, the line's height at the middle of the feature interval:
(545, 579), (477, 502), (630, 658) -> 9.05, 1.33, 1.5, 1.41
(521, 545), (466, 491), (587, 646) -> 5.61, 1.4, 1.52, 1.45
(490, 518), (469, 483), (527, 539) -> 3.76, 1.42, 1.23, 1.33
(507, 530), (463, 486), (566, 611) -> 7.80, 1.39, 1.47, 1.42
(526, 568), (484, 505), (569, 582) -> 9.13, 1.25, 1.38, 1.33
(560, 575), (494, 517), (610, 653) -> 2.46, 1.13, 1.5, 1.31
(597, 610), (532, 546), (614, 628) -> -1.23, 1.29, 1.47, 1.43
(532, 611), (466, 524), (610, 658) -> 4.85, 1.21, 1.49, 1.36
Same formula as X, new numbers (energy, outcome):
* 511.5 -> 1.19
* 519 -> 0.723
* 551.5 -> 0.859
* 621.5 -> 1.47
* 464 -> 1.2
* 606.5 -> 1.56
